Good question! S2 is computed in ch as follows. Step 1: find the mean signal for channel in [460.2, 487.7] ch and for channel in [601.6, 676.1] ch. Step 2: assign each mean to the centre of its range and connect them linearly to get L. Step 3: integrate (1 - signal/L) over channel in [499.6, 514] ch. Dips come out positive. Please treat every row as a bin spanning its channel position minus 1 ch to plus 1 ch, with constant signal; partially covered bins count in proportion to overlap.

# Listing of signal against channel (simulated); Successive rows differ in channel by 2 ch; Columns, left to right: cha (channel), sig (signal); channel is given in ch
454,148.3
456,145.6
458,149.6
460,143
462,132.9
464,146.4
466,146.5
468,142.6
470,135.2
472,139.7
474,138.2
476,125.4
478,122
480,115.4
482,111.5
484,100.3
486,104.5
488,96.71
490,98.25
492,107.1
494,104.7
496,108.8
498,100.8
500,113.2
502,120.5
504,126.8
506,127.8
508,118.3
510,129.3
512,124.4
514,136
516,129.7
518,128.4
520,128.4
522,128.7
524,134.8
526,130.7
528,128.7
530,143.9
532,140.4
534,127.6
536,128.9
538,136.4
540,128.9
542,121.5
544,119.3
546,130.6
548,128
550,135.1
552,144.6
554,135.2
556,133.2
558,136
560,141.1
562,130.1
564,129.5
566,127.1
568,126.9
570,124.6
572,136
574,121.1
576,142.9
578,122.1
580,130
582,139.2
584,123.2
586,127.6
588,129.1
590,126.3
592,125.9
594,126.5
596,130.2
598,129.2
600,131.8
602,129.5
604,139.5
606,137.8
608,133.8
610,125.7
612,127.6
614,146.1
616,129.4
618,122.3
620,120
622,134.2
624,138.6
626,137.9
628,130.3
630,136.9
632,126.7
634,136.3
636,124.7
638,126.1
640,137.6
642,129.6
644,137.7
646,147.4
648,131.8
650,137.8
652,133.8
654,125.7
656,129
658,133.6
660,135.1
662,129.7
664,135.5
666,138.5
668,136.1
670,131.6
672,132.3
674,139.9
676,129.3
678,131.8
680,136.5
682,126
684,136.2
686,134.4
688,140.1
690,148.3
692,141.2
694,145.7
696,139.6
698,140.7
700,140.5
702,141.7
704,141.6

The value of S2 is 0.48 ch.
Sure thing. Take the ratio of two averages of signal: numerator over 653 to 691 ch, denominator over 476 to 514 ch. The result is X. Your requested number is 1.18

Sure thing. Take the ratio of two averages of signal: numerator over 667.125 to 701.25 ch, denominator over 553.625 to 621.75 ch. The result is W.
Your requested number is 1.1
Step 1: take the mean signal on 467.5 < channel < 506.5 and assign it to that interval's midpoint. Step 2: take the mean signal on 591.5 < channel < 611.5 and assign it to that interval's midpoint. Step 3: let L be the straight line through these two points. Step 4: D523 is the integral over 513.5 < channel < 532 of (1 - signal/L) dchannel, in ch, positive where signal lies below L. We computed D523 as -1.7 ch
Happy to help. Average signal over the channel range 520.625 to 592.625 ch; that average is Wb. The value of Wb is 131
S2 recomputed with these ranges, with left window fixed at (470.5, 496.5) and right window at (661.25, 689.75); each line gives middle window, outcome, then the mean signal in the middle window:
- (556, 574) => -1.2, 131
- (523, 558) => -3.6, 132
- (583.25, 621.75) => -0.9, 130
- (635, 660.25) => -0.3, 133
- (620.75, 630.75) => -0.5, 135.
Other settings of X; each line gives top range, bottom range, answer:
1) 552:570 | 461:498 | 1.10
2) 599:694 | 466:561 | 1.07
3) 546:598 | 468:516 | 1.11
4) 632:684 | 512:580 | 1.02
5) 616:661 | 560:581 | 1.02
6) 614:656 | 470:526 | 1.11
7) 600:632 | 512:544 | 1.01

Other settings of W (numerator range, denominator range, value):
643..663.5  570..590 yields 1.03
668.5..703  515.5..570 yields 1.04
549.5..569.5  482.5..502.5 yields 1.27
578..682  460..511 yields 1.09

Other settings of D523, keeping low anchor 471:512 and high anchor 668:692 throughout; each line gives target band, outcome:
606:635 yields -0.64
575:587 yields -0.56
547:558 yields -1.19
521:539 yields -2.05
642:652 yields -0.40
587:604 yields -0.35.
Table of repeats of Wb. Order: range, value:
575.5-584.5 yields 131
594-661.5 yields 132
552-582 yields 132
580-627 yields 131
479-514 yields 113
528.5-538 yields 135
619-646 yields 133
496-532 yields 126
